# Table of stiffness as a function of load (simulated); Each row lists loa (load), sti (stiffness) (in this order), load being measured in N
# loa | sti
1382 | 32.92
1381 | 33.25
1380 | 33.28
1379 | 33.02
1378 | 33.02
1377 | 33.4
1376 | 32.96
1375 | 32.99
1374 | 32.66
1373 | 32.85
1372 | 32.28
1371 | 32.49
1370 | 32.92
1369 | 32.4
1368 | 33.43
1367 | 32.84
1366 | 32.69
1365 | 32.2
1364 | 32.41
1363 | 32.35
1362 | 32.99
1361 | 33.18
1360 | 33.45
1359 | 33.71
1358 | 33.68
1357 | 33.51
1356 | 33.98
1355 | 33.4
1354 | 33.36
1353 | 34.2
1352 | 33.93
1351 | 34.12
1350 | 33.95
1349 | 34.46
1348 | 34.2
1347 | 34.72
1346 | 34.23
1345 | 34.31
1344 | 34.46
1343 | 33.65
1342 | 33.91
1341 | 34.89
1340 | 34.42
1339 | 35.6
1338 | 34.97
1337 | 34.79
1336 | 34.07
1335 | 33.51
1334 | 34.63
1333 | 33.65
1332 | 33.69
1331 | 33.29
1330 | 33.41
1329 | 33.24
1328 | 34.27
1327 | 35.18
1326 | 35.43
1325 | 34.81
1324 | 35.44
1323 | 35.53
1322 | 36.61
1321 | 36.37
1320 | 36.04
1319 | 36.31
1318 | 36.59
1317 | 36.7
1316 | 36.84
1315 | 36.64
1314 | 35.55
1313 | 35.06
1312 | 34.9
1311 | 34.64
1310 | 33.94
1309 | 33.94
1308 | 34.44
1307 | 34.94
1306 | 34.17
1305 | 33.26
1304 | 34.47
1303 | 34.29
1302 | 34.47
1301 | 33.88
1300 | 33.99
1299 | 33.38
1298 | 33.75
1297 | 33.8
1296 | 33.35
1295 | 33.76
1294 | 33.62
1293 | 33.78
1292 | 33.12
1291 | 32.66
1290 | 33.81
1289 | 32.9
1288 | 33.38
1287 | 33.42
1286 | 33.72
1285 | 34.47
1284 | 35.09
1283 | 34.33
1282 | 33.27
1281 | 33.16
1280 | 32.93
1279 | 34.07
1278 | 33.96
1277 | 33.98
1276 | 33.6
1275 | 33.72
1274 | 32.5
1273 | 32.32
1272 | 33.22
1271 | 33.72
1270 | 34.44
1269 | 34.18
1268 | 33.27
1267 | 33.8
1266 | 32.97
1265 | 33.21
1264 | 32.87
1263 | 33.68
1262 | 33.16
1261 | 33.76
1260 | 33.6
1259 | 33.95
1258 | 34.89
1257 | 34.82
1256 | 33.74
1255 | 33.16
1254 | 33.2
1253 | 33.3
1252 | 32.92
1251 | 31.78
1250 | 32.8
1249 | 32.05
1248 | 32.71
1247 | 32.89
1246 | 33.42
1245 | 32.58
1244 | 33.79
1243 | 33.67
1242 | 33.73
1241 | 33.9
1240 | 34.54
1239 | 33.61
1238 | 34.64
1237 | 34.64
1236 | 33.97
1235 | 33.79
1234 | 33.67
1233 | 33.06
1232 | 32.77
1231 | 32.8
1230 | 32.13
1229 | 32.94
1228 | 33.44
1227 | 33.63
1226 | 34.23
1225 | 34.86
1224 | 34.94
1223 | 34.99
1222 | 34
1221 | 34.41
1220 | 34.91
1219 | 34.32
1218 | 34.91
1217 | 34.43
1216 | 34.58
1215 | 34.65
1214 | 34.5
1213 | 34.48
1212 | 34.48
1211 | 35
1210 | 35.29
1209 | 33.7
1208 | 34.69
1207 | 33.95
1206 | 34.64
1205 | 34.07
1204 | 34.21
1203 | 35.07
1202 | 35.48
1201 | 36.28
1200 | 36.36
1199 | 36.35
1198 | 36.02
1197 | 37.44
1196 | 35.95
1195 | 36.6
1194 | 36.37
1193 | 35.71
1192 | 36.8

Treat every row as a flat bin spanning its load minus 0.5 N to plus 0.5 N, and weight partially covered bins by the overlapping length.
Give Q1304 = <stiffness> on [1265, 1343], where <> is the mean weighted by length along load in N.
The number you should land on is 34.3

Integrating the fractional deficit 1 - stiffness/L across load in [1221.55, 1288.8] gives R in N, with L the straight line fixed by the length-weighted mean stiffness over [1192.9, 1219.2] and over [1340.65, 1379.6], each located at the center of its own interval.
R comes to 2.0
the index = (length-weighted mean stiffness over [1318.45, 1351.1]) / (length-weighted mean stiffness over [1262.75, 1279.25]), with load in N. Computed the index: 1.03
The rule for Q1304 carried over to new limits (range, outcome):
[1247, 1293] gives 33.5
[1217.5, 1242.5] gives 34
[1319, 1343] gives 34.7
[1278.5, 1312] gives 33.8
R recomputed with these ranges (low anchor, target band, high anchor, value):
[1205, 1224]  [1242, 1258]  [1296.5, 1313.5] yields 0.6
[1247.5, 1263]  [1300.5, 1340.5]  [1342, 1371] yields -1.7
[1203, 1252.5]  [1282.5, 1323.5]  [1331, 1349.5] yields -0.4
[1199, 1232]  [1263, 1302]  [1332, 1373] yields 0.6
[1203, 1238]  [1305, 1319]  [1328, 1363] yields -0.5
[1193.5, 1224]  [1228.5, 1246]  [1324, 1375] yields 0.6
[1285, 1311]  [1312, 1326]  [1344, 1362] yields -0.9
